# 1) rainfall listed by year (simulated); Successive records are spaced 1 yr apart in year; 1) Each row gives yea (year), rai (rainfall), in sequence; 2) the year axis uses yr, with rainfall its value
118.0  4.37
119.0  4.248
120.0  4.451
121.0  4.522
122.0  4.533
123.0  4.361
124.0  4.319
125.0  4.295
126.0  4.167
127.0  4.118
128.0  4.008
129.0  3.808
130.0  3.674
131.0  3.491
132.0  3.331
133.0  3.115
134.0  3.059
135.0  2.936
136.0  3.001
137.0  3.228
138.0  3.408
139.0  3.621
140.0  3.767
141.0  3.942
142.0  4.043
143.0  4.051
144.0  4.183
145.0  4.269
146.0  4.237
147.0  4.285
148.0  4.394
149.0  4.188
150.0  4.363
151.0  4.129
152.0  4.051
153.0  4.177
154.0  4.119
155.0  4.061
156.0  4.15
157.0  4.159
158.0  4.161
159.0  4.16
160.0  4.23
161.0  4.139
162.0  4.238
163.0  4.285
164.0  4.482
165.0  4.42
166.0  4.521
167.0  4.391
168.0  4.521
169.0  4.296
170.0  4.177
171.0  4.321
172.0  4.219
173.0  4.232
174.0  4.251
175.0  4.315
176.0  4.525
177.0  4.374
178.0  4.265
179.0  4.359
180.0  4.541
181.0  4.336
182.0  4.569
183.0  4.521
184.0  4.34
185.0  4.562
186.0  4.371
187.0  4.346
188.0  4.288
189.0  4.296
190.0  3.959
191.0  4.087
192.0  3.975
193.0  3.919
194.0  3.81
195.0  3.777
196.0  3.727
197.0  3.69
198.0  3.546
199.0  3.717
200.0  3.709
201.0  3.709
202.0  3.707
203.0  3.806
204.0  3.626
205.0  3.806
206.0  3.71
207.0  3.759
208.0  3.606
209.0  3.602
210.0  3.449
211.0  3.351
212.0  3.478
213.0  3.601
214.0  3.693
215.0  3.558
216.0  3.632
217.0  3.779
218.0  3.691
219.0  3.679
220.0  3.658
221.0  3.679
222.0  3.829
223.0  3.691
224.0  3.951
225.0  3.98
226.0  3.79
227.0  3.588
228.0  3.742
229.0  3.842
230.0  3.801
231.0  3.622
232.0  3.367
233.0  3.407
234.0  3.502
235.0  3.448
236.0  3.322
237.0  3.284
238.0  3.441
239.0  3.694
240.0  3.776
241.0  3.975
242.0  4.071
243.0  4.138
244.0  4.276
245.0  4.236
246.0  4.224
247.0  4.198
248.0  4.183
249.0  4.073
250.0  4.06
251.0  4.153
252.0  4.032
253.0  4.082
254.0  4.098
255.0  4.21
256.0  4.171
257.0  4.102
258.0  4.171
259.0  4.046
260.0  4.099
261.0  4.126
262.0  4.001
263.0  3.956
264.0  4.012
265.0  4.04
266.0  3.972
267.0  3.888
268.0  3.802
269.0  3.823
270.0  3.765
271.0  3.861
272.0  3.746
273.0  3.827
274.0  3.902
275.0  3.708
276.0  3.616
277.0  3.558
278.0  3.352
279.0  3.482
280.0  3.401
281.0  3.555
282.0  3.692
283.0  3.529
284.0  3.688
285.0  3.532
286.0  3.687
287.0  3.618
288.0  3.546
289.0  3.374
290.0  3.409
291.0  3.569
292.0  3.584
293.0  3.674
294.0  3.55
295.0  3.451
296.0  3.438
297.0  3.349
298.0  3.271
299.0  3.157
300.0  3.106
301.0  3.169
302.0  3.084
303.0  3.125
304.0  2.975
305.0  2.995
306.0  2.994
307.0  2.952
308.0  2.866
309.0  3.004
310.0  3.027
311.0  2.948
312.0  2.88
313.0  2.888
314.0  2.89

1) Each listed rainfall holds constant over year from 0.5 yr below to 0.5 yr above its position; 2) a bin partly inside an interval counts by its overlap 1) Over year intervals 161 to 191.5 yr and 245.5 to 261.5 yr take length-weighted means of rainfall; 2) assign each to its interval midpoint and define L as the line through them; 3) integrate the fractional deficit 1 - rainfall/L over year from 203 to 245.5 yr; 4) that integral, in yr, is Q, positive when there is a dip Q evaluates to 5.2 yr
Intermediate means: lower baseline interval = 4.34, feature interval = 3.69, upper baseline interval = 4.13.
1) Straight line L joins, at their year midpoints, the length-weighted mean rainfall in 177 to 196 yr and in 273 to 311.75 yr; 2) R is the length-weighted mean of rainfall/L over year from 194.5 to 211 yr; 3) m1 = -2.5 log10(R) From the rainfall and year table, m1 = 0.12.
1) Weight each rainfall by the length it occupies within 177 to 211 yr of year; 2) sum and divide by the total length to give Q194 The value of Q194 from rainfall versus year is 3.98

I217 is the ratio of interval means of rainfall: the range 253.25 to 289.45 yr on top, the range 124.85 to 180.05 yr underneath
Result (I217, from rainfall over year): 0.94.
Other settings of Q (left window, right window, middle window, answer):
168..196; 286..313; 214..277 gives -2.77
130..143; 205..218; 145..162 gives -3.45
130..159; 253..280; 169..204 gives -2.30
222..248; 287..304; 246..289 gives -3.67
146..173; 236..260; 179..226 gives 3.00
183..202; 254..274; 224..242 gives 1.55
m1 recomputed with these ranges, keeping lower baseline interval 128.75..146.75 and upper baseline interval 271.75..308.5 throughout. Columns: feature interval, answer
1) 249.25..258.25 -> -0.19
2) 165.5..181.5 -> -0.21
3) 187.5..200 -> -0.10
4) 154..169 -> -0.19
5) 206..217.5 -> -0.02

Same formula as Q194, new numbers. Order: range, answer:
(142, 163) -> 4.19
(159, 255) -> 3.96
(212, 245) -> 3.71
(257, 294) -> 3.74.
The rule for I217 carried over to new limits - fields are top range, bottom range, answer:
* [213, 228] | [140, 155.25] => 0.90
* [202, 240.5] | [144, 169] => 0.86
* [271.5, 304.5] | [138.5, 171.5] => 0.83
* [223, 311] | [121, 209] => 0.91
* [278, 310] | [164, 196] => 0.78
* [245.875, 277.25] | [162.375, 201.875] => 0.95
